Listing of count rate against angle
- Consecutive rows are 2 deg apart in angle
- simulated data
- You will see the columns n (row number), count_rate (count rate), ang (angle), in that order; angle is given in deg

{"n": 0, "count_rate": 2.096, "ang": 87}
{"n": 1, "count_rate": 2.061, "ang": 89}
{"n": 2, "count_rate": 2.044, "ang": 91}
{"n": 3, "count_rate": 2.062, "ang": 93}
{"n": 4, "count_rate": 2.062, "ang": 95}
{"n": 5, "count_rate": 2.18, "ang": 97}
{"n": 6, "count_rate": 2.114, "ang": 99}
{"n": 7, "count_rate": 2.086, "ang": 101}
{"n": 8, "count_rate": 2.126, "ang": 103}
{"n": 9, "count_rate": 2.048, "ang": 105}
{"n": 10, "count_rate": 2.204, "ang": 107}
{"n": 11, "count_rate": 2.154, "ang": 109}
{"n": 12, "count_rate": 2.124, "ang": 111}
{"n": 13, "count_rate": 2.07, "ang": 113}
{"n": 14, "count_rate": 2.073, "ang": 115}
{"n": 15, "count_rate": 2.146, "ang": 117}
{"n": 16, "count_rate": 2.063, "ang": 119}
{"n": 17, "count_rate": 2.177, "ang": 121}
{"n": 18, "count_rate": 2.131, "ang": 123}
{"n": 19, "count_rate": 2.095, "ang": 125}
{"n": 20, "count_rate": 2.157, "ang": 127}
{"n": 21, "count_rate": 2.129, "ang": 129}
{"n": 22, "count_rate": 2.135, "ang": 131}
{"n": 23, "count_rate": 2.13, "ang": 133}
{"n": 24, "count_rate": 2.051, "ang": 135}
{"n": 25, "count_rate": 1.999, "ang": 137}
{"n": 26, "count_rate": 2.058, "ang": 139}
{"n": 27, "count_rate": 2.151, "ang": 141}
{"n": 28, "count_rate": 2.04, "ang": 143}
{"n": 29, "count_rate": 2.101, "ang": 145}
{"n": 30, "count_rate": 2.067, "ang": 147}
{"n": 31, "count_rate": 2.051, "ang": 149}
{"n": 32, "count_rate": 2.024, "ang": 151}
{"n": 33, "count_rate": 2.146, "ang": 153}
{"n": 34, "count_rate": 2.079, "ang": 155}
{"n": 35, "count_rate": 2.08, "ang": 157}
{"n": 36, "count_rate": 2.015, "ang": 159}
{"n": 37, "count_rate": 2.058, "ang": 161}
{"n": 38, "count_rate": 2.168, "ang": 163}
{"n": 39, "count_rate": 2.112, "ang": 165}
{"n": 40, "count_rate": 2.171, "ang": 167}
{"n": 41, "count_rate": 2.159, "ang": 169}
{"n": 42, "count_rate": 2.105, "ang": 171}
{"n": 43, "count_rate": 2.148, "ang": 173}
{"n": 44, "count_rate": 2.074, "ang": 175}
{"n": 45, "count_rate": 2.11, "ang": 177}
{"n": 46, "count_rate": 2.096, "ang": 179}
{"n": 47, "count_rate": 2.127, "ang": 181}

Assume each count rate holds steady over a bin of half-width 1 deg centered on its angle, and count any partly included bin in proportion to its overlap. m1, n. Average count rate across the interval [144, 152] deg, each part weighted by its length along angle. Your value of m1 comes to 2.06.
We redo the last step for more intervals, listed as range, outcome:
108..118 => 2.11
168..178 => 2.12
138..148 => 2.08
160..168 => 2.13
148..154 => 2.07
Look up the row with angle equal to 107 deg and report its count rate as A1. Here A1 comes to 2.204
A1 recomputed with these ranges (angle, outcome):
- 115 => 2.073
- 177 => 2.11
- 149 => 2.051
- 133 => 2.13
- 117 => 2.146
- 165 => 2.112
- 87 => 2.096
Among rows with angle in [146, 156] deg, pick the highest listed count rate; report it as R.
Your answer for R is 2.146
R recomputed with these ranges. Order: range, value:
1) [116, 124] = 2.177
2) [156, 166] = 2.168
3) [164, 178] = 2.171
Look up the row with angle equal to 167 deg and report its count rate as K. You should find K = 2.171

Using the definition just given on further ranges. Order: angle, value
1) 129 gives 2.129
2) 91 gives 2.044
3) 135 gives 2.051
